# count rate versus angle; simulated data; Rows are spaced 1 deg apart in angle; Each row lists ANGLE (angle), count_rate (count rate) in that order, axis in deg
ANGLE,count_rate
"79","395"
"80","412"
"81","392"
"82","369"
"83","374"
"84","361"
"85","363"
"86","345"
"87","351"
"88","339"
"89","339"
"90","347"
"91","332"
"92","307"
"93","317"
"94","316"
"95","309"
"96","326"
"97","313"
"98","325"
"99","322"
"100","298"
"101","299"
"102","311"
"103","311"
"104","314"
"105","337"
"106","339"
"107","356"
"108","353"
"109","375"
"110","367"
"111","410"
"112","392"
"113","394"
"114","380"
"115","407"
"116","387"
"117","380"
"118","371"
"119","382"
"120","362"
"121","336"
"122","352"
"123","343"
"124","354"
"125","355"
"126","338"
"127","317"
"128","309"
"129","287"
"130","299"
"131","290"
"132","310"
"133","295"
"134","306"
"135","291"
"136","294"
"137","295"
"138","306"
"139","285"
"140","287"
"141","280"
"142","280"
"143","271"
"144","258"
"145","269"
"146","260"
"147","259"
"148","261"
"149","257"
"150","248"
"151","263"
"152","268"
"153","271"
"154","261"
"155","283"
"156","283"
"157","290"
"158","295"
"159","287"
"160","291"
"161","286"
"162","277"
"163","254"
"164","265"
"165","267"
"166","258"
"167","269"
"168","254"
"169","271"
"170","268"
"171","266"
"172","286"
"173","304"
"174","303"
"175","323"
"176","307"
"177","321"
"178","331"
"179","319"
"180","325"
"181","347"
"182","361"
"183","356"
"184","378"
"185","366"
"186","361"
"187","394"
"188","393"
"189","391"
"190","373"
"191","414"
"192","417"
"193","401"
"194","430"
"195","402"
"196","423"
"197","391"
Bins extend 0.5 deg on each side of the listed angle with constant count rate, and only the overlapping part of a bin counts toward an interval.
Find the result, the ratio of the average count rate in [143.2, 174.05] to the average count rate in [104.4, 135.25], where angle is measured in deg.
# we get 0.78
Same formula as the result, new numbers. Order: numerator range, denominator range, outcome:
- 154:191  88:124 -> 0.90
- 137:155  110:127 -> 0.73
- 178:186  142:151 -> 1.34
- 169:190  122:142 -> 1.09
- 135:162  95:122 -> 0.79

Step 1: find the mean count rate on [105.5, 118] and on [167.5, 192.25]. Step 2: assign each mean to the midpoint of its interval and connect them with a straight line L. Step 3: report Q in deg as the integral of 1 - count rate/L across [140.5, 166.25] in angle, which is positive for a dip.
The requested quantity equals 6.0 deg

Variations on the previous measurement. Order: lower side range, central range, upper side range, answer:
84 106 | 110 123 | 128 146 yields -3.0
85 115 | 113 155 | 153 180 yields 0.6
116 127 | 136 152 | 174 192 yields 3.8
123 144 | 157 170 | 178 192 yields 2.6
